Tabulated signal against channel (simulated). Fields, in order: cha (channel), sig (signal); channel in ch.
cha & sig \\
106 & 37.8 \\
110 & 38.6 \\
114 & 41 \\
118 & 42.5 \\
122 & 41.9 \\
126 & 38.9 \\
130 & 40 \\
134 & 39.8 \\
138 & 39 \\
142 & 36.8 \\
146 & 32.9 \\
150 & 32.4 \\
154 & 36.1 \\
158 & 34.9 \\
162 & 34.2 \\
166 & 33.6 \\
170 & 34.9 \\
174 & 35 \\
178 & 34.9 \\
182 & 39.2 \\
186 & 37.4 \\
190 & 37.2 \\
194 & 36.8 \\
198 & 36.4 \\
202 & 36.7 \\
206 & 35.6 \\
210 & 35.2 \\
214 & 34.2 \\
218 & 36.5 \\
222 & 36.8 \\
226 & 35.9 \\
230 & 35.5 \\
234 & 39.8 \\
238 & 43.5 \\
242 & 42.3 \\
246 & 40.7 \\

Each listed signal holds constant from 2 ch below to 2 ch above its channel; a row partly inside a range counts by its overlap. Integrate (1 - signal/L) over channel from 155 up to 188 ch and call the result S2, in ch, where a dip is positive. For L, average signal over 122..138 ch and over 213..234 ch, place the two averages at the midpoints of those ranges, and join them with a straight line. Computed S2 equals 2.3 ch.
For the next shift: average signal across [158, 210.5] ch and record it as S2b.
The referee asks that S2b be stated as 35.9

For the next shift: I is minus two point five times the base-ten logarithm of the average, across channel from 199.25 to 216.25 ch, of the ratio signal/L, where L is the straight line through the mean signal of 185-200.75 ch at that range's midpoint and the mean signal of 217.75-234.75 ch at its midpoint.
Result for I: 0.04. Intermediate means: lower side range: 36.9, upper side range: 36.7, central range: 35.5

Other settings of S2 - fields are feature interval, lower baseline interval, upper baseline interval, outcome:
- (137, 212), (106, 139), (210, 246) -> 6.48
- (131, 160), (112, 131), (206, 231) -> 2.57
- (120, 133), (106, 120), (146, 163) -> -0.65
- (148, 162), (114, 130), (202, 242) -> 1.87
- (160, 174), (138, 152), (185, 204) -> 0.53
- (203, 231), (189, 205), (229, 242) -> 2.07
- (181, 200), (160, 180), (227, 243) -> -0.59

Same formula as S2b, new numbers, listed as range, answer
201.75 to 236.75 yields 36.4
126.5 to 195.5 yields 36.2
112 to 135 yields 40.7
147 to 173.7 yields 34.3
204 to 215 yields 35.1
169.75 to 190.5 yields 36.5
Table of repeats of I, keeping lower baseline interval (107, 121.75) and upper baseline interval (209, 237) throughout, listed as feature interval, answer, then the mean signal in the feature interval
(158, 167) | 0.14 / 34.2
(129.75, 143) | 0.03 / 38.9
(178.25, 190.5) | 0.01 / 37.6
